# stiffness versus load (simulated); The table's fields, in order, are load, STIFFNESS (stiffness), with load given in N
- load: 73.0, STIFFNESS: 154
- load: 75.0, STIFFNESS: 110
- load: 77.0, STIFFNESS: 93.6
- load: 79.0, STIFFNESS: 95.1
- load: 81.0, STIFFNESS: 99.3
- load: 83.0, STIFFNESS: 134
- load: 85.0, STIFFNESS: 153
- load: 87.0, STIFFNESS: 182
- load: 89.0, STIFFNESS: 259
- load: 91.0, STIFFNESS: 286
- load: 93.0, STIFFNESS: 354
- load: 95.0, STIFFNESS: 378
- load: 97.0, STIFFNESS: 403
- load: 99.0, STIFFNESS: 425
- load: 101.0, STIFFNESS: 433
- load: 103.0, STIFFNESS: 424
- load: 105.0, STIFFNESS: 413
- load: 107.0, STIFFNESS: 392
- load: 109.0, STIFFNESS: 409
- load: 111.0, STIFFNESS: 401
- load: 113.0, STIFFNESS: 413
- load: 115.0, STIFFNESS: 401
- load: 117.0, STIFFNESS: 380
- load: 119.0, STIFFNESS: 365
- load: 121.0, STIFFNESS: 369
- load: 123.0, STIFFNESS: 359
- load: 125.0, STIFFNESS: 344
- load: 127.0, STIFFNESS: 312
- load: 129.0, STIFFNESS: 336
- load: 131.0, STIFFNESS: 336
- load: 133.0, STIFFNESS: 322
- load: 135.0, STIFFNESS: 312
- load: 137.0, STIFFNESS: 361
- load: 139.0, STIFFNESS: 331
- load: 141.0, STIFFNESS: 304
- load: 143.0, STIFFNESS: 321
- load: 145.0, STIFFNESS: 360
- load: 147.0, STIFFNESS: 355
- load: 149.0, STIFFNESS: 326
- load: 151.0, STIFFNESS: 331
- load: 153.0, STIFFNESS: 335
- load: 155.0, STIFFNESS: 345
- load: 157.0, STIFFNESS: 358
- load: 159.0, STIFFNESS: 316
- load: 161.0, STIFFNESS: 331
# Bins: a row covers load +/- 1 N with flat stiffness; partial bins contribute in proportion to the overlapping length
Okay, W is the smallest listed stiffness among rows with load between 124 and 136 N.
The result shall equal 312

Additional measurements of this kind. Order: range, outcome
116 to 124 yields 359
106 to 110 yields 392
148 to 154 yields 326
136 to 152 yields 304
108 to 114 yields 401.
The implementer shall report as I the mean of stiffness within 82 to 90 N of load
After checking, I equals 182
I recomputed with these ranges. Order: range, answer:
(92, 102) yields 399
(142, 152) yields 339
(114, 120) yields 382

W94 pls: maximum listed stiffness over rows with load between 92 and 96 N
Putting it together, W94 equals 378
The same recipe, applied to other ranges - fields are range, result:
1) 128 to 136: 336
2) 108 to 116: 413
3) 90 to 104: 433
